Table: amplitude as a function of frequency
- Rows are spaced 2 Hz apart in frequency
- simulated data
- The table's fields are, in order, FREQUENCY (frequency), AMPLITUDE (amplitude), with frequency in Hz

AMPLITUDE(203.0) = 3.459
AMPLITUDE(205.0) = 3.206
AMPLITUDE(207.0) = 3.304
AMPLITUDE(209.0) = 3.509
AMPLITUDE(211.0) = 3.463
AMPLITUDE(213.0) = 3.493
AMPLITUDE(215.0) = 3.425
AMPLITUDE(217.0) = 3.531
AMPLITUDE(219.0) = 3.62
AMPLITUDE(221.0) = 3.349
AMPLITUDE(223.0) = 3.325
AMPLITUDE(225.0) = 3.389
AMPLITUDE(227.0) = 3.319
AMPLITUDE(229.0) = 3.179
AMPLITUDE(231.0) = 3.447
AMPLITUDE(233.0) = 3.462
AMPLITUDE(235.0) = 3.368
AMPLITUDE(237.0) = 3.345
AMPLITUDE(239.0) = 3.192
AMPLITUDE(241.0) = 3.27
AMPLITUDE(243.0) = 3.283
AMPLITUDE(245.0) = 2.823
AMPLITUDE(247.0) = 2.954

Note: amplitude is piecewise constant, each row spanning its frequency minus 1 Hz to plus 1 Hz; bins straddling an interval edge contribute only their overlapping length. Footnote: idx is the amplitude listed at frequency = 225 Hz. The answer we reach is 3.389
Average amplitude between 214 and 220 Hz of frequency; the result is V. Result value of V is 3.53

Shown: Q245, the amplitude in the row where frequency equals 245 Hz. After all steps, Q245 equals 2.823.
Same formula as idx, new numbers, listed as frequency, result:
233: 3.462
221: 3.349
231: 3.447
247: 2.954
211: 3.463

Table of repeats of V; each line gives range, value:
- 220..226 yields 3.35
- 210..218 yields 3.48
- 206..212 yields 3.43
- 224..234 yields 3.36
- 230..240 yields 3.36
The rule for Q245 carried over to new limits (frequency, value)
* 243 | 3.283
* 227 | 3.319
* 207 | 3.304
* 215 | 3.425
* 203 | 3.459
